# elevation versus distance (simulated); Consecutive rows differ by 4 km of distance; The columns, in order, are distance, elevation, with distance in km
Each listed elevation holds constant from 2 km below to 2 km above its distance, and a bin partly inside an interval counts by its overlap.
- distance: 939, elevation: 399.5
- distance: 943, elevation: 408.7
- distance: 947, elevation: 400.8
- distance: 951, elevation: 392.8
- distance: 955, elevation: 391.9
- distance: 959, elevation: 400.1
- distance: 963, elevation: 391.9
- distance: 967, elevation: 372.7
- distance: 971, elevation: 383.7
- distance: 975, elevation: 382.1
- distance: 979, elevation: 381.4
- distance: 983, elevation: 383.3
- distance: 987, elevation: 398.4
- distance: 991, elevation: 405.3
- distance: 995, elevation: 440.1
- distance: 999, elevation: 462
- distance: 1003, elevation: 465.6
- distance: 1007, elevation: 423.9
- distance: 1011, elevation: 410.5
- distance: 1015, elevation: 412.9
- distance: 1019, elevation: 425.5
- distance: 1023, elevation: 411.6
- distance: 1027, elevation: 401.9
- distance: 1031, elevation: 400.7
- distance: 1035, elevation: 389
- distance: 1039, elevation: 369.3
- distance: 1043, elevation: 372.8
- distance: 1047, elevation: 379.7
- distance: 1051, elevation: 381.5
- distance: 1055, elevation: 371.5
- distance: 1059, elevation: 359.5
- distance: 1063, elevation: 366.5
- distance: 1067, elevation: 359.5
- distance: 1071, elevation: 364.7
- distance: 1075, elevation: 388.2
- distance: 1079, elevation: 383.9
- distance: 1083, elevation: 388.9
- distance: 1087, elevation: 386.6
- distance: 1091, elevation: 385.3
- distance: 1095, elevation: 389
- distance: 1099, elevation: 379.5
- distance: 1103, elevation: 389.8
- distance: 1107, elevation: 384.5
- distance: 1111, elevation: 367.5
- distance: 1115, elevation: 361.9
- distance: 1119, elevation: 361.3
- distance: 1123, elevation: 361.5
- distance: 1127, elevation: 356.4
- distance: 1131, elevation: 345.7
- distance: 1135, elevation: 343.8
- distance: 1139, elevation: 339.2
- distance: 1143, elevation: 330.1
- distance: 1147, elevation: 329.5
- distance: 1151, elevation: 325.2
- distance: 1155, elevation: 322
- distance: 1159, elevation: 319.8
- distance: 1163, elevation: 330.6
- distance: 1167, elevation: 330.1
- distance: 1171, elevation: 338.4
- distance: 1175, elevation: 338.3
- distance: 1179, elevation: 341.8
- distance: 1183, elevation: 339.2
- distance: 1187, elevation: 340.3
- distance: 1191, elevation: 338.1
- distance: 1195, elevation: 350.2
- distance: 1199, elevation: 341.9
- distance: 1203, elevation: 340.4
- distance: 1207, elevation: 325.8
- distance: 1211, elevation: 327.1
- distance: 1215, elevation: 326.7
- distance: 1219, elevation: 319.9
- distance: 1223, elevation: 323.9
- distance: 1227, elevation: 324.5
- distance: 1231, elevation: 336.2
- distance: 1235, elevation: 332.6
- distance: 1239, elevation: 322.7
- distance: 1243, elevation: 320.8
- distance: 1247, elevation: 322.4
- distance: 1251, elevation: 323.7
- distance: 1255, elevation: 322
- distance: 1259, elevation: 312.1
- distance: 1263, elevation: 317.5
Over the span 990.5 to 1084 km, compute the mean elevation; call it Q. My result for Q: 397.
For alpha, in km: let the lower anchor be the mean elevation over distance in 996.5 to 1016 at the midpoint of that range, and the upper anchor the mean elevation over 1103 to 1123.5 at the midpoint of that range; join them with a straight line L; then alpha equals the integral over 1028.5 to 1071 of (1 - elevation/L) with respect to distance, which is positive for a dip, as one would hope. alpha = 3.58 km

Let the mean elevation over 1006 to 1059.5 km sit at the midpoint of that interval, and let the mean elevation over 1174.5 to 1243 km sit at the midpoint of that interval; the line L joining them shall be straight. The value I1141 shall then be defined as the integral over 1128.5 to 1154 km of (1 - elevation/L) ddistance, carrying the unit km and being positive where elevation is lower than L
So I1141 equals 1.5 km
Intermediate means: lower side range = 394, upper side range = 333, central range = 335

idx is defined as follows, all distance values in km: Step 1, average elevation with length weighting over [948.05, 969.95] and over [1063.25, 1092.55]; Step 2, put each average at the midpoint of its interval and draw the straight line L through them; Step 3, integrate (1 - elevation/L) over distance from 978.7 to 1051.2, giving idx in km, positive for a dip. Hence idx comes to -4.2 km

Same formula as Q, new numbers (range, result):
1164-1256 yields 332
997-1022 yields 433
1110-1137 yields 356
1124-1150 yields 341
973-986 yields 384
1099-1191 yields 346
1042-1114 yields 378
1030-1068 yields 375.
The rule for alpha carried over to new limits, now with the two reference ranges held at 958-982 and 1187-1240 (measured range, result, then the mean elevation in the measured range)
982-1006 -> -3.0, 427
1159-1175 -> 0.5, 332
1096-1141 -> -1.4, 363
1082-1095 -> -1.0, 387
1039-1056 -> -0.4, 376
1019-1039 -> -1.5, 400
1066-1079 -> -0.4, 374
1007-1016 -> -0.9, 414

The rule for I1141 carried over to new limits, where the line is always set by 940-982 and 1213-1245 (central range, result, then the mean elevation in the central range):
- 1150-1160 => 0.6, 322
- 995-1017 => -3.2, 435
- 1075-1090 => -1.1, 387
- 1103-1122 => -0.9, 371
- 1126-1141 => 0.1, 346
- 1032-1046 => -0.3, 379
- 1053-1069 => 0.1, 364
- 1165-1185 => 0.1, 338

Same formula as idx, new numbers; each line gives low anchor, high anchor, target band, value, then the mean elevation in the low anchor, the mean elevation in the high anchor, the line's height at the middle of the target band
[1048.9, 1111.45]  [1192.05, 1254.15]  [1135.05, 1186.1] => 2.6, 378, 329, 351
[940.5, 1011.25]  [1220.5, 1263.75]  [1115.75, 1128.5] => 0.0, 405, 324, 360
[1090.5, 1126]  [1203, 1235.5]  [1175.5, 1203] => -0.1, 375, 328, 340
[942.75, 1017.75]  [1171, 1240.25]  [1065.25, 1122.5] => -1.3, 406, 334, 369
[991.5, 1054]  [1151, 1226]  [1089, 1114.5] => -0.6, 409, 333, 373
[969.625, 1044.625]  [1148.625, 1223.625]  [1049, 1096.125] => 0.3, 407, 333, 380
